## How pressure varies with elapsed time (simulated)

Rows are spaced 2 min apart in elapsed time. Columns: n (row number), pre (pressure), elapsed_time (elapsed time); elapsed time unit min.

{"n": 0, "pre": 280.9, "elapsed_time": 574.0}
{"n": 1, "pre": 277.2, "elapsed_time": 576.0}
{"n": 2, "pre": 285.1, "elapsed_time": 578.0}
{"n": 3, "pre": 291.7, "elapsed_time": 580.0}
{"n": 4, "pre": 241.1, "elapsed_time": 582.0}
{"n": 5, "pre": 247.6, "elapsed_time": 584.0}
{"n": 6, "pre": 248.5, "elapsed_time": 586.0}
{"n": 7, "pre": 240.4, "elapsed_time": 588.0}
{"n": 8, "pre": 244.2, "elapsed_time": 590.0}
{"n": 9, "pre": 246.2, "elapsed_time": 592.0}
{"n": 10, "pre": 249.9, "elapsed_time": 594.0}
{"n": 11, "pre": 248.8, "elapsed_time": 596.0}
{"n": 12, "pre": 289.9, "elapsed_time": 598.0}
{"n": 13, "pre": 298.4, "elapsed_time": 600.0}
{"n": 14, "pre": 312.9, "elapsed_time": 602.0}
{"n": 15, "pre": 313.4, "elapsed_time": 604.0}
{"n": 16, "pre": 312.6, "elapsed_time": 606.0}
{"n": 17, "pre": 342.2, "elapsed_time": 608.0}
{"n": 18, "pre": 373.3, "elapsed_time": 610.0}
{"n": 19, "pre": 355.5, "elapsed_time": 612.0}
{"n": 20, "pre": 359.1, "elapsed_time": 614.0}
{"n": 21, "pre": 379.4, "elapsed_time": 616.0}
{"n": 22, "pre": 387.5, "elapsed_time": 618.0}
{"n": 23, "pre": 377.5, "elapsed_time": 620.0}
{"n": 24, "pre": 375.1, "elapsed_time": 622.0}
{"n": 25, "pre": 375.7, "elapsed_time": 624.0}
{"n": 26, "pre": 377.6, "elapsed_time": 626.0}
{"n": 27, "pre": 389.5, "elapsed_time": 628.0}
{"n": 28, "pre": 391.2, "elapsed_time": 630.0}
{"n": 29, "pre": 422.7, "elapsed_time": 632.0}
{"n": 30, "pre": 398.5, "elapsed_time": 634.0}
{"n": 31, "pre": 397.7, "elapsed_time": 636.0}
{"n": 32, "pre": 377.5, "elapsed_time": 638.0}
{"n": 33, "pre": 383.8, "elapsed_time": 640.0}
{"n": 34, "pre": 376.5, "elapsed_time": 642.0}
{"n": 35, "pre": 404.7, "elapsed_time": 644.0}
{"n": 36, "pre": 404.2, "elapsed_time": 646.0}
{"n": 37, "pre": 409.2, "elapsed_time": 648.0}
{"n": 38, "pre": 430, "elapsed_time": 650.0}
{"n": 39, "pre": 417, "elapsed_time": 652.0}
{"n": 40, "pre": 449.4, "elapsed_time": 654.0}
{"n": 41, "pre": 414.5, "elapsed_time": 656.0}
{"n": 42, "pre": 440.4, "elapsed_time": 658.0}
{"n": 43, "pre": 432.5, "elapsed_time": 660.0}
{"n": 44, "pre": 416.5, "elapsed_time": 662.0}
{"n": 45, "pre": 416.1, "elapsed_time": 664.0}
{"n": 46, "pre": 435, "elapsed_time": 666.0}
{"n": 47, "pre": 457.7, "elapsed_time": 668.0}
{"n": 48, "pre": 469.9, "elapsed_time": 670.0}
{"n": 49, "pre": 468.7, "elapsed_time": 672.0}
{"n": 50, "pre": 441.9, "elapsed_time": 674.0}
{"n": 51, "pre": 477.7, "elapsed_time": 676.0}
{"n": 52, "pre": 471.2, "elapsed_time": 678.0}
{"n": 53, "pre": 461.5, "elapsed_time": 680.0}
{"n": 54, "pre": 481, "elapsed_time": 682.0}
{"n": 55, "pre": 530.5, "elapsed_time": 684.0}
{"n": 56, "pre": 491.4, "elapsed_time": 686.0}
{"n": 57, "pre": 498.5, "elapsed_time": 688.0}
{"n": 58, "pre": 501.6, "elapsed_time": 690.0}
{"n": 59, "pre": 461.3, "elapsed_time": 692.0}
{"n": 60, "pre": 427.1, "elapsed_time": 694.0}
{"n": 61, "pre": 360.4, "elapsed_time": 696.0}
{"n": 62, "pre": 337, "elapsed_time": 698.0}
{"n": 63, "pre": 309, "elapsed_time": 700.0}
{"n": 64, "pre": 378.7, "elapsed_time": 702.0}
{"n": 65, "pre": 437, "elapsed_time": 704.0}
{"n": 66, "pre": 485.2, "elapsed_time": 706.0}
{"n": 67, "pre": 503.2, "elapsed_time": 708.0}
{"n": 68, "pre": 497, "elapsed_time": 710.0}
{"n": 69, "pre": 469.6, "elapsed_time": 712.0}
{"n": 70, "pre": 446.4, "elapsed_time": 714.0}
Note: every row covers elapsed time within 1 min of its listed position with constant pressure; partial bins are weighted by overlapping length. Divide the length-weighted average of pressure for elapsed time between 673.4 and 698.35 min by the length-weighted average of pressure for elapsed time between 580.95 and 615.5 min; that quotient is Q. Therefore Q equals 1.6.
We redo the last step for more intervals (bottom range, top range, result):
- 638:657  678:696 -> 1.16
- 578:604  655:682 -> 1.68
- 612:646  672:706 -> 1.15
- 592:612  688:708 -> 1.38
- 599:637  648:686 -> 1.23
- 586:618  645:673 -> 1.42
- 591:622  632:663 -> 1.26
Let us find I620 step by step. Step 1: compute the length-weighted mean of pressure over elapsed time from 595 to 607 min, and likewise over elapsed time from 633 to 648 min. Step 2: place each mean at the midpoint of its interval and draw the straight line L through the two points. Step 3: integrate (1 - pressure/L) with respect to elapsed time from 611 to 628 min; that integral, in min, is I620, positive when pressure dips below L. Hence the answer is -1.6 min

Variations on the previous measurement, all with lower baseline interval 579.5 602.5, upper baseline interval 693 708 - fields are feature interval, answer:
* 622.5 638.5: -4.14 min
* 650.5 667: -3.90 min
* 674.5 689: -4.30 min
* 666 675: -2.40 min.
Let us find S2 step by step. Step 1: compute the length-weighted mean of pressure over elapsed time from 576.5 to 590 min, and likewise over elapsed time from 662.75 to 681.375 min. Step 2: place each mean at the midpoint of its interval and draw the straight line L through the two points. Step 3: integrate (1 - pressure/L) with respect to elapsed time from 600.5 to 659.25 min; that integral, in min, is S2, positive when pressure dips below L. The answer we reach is -3.7 min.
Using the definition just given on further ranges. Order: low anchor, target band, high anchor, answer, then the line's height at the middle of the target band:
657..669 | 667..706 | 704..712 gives 1.1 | 460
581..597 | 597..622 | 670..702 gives -4.7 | 288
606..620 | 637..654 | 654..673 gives 0.4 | 412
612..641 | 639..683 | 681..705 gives -2.6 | 410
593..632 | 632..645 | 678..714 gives -0.5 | 377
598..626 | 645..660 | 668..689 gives 0.1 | 428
